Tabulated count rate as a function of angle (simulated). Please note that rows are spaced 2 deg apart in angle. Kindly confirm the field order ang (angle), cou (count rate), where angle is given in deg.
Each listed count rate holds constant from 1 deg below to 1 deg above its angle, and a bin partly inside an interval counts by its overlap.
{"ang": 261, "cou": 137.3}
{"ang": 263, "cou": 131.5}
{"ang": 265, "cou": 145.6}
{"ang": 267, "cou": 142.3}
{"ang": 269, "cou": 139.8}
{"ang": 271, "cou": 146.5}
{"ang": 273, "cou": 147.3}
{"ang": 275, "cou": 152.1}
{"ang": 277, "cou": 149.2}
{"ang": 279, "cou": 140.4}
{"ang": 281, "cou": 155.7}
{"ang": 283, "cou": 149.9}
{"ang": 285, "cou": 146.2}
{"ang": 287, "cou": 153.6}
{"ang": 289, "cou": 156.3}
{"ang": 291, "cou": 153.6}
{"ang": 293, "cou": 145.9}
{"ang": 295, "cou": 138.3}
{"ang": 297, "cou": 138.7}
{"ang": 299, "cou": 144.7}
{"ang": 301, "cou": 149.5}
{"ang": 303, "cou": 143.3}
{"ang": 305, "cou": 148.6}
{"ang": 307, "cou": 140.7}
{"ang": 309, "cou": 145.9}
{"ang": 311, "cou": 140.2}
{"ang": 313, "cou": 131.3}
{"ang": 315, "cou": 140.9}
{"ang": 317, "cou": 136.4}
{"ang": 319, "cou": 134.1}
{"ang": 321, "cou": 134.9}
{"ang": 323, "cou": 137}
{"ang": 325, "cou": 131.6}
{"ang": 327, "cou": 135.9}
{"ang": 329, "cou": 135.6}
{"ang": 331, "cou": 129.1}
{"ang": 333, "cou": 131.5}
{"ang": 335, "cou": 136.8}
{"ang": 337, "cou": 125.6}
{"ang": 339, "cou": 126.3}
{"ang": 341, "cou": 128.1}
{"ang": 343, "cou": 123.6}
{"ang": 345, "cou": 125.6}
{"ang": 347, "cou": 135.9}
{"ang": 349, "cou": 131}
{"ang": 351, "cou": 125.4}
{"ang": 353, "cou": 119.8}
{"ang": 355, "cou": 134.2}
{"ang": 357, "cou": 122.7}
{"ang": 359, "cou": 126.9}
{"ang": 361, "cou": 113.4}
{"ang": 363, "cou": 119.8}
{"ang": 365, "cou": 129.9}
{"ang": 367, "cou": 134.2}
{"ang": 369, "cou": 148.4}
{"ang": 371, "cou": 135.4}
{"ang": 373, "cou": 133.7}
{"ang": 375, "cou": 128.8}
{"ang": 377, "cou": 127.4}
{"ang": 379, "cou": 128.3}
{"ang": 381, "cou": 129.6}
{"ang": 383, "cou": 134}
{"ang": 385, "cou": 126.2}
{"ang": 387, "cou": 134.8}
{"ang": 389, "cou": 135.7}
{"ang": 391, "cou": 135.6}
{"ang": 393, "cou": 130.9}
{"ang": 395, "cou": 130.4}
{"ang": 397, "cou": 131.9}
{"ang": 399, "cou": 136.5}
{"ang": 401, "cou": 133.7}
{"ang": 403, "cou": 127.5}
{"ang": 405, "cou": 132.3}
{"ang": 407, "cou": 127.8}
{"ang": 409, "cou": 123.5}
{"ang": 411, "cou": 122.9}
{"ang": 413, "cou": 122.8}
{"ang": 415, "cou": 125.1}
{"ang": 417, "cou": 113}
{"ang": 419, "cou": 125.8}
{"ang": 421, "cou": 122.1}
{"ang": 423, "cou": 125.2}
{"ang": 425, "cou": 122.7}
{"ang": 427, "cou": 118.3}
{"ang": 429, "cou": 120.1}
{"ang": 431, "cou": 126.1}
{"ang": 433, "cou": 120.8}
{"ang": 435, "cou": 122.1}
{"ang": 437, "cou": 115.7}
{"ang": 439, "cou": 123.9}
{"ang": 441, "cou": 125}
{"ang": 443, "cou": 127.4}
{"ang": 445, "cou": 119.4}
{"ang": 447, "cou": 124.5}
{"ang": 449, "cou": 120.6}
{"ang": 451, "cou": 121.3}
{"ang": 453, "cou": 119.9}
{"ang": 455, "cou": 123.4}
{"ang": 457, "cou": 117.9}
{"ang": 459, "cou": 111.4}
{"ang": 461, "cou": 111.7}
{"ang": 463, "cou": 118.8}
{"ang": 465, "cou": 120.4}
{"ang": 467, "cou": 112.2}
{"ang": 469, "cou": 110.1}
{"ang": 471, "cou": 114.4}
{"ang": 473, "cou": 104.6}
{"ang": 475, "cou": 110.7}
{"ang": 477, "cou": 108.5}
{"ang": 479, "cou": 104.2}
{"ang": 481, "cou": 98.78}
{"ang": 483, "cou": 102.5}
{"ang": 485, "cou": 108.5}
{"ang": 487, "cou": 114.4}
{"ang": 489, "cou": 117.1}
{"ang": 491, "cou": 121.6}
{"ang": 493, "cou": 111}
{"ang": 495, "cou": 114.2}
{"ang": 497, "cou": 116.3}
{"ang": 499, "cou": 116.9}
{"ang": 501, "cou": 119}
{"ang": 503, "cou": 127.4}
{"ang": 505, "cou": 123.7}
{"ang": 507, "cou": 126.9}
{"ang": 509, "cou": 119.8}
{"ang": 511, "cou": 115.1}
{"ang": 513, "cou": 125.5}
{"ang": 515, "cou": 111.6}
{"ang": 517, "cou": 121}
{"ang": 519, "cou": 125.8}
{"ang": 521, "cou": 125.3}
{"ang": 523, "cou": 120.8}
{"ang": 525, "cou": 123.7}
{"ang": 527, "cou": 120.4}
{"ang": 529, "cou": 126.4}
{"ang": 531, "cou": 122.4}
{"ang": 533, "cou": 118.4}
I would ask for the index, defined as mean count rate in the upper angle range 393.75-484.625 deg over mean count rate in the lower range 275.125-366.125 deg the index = 0.9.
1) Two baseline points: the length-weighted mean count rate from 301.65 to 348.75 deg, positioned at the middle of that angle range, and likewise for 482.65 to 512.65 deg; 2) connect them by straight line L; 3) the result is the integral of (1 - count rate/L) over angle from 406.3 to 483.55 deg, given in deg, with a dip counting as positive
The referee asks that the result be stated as 2.9 deg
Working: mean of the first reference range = 135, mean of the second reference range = 117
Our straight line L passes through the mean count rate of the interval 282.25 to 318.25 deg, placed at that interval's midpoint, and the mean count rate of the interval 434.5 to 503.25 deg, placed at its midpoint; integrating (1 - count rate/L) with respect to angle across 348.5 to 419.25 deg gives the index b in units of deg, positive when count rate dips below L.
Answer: 0.7 deg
